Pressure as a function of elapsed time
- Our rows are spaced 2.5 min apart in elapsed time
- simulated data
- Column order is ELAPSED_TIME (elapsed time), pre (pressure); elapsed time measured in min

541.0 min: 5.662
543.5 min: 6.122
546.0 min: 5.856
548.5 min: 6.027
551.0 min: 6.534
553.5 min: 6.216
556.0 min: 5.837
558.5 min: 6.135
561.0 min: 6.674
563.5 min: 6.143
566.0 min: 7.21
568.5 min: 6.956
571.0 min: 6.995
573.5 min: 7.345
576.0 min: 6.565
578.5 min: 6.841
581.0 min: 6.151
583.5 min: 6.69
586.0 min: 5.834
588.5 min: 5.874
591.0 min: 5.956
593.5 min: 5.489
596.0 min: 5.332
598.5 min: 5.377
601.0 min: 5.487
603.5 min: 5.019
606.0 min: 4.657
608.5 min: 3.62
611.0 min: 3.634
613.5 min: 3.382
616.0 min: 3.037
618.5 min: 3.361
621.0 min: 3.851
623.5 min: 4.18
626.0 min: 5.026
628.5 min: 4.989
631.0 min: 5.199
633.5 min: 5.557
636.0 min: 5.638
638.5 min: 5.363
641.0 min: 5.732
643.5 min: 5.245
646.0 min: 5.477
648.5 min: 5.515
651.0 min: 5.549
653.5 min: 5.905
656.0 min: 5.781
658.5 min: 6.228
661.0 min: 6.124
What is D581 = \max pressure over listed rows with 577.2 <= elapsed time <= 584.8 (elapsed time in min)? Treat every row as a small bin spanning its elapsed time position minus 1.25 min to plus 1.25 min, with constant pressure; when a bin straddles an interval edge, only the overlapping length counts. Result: 6.841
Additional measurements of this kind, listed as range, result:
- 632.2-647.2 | 5.732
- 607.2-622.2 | 3.851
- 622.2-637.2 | 5.638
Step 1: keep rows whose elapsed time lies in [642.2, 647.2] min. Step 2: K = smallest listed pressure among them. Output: 5.245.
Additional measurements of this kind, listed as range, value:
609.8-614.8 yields 3.382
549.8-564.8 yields 5.837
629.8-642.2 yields 5.199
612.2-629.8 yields 3.037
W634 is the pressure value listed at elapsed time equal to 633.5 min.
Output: 5.557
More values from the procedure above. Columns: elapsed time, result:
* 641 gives 5.732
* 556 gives 5.837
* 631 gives 5.199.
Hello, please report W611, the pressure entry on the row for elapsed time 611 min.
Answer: 3.634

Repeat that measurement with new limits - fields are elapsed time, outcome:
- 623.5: 4.18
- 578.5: 6.841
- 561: 6.674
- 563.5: 6.143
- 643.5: 5.245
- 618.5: 3.361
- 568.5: 6.956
